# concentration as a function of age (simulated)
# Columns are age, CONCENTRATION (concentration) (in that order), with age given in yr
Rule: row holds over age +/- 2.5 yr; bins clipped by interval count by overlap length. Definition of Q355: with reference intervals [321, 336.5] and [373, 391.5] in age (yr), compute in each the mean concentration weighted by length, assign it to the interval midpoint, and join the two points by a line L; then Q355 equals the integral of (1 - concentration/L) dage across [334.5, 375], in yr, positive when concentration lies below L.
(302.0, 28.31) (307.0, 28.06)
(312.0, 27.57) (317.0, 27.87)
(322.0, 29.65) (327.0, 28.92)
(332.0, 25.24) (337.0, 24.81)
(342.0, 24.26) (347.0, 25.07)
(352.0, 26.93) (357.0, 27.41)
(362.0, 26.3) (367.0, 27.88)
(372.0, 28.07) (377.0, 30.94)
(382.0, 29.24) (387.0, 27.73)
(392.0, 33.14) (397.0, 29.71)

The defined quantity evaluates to 3.0 yr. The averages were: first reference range 27.4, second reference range 29.6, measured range 26.4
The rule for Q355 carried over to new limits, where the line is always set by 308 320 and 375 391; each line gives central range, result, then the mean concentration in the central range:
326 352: 2.6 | 25.6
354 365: 0.8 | 26.9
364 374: 0.5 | 27.9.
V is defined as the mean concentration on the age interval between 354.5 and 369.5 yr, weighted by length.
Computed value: 27.2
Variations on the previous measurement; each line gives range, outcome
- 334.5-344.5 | 24.5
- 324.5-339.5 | 26.3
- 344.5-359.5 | 26.5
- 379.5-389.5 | 28.5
